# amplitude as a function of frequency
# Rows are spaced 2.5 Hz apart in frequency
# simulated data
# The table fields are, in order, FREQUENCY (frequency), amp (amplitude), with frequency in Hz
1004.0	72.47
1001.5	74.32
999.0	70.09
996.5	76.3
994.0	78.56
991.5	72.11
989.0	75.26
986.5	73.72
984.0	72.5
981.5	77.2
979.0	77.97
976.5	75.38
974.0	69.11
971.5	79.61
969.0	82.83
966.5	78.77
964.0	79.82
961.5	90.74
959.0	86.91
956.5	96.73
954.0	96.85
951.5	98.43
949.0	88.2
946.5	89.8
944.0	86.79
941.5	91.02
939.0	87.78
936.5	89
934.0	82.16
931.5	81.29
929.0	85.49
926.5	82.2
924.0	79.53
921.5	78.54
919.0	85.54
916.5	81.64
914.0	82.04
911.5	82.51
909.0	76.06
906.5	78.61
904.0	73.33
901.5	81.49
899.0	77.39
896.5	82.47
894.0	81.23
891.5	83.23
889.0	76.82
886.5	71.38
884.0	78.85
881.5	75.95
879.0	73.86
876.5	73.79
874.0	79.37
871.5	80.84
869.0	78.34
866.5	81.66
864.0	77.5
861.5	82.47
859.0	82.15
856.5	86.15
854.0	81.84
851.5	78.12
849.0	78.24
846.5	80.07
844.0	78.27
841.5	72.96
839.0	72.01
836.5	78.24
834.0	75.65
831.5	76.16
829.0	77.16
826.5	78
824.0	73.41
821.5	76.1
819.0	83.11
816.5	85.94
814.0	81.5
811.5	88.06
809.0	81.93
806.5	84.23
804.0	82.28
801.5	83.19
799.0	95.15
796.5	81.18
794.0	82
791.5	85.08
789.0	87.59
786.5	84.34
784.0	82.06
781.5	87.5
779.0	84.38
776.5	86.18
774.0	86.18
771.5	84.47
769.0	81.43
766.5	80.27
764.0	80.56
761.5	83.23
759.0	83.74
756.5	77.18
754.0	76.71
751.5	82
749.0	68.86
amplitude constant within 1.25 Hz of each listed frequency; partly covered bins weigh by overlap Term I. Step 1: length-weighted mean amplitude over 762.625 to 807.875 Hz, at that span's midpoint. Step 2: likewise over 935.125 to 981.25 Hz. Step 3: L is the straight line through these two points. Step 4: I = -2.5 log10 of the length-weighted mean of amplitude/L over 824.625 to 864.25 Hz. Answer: 0.09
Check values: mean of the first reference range 84.3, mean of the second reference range 85.7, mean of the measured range 78.4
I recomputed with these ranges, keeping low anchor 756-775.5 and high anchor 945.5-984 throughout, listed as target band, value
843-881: 0.05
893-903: 0.04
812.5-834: 0.05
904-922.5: 0.05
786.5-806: -0.03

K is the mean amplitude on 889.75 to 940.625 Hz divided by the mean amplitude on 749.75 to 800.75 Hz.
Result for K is 1.0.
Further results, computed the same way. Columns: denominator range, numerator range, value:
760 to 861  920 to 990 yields 1.02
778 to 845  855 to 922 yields 0.98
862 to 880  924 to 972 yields 1.11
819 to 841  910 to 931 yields 1.08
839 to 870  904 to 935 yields 1.02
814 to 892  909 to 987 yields 1.07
